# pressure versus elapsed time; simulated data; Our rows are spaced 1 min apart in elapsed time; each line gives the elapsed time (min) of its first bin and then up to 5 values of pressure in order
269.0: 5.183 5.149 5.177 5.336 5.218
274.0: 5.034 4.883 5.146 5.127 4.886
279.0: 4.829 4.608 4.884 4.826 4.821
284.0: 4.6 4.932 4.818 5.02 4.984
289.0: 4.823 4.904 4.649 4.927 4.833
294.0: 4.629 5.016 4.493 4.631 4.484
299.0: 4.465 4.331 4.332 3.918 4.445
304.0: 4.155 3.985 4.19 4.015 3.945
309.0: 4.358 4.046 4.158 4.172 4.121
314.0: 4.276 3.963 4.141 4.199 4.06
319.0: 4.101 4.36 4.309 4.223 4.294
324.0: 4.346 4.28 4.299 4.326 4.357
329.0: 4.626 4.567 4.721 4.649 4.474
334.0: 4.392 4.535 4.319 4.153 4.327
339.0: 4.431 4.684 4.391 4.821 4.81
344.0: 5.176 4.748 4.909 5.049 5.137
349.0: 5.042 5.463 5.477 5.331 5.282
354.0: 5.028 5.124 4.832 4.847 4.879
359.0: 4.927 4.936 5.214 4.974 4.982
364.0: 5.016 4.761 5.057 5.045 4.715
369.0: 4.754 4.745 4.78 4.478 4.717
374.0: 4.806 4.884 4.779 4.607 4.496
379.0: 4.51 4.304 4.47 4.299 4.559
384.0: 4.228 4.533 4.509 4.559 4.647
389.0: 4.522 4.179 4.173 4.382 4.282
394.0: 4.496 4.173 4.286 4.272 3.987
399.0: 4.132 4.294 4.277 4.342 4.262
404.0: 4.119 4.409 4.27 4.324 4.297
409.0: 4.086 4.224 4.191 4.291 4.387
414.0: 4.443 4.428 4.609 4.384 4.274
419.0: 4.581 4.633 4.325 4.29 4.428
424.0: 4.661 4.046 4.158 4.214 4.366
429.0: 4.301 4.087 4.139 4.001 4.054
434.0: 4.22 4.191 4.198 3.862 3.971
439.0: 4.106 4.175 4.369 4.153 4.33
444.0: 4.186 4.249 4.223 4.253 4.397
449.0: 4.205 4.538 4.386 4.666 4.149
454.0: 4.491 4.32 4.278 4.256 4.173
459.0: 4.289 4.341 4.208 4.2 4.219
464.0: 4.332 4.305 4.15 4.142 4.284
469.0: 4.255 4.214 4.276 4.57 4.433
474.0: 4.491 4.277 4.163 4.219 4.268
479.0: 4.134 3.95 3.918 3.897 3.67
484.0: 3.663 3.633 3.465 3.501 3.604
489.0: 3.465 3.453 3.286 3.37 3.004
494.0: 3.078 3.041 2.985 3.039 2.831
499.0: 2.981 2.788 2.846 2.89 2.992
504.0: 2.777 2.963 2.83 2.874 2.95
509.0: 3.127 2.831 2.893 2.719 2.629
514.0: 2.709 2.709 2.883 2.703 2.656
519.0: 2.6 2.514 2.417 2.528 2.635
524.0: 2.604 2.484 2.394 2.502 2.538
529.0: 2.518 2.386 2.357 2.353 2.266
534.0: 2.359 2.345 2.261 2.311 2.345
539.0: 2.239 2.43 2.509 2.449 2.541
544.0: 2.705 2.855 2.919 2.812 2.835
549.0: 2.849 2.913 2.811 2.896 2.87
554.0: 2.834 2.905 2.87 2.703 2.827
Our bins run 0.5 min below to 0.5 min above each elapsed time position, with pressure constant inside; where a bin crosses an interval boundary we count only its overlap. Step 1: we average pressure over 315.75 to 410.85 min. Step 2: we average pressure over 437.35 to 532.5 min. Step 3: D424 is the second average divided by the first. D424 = 0.77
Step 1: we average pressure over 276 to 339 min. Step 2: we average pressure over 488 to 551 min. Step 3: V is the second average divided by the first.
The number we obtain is 0.61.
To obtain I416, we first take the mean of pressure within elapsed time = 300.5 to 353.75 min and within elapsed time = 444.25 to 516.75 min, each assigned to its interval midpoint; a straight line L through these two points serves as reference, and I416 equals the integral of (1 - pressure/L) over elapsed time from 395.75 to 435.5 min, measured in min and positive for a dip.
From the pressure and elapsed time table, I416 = -2.5 min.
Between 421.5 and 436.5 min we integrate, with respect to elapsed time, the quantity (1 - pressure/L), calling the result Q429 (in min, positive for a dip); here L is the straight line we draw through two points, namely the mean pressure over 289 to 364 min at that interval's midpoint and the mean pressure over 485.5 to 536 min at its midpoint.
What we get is -2.6 min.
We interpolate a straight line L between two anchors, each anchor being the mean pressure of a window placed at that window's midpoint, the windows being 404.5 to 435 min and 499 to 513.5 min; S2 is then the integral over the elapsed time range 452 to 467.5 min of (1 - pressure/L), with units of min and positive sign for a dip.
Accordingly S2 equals -2.7 min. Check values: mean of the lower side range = 4.3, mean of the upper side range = 2.87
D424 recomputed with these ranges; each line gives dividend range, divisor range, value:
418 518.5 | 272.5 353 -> 0.83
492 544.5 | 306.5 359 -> 0.59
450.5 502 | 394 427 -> 0.90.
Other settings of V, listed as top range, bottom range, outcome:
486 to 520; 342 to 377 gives 0.60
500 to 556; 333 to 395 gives 0.56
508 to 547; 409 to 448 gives 0.60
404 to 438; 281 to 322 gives 0.96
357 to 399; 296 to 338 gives 1.07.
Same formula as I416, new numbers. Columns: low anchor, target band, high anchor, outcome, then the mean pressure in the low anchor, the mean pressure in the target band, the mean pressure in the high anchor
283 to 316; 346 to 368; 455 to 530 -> -4.84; 4.46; 5.06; 3.4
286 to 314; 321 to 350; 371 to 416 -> -1.04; 4.45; 4.59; 4.39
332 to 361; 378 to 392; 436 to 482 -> 0.65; 4.84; 4.42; 4.25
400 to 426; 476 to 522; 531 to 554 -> 0.51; 4.34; 3.15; 2.59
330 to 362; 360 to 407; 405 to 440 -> 0.33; 4.84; 4.53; 4.27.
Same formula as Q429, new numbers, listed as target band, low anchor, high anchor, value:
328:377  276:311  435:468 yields -4.0 min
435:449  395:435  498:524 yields -1.2 min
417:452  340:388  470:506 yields -1.4 min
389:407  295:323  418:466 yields 0.0 min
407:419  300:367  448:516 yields -0.7 min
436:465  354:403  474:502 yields -2.9 min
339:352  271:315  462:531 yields -2.1 min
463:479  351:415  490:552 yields -4.3 min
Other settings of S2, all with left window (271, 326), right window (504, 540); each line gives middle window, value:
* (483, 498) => -2.42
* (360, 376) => -3.81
